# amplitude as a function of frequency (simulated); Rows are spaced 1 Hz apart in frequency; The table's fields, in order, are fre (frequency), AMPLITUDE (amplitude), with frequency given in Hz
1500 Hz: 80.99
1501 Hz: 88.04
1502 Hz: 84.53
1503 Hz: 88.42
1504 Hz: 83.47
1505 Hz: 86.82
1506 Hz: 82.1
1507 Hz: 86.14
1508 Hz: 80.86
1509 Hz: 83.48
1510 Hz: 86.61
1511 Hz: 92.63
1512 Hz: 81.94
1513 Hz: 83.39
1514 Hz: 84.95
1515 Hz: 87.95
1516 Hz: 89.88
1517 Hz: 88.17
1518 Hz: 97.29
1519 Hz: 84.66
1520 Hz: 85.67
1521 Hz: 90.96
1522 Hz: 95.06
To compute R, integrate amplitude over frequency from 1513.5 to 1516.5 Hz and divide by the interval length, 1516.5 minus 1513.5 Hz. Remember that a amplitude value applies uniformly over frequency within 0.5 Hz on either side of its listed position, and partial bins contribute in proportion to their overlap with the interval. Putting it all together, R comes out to 87.6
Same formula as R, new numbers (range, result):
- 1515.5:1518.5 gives 91.8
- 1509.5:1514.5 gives 85.9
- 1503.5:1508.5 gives 83.9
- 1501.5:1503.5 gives 86.5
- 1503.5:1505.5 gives 85.1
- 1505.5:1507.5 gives 84.1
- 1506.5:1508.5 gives 83.5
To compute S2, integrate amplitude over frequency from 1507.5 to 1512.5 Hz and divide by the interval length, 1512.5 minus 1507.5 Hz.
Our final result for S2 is 85.1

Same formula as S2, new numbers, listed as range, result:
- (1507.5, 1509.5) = 82.2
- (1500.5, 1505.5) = 86.3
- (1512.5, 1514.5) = 84.2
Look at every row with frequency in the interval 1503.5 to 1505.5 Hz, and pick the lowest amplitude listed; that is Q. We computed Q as 83.47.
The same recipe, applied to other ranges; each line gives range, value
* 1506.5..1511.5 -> 80.86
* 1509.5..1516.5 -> 81.94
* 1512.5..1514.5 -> 83.39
